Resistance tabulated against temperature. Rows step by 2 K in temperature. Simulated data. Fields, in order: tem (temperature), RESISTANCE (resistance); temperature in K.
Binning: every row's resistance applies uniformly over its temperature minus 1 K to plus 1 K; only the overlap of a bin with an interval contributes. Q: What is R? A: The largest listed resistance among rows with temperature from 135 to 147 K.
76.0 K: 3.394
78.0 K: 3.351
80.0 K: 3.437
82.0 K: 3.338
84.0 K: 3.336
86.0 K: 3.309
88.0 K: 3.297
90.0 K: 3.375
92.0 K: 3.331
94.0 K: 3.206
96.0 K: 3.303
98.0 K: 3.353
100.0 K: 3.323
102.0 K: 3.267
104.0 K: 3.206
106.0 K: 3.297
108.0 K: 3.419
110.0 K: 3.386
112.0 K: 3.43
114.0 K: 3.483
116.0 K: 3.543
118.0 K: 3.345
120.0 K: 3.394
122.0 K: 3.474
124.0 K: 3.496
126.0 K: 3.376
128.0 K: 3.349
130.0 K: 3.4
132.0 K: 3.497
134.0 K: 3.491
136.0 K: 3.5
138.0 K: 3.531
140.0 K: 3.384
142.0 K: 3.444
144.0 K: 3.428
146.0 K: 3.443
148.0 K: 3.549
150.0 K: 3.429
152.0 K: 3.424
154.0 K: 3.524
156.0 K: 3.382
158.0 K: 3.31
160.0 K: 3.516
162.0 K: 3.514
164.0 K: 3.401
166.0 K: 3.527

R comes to 3.531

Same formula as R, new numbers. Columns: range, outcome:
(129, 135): 3.497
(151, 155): 3.524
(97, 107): 3.353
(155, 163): 3.516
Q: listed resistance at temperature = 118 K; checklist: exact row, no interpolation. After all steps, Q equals 3.345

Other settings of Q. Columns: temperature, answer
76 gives 3.394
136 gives 3.5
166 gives 3.527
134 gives 3.491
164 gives 3.401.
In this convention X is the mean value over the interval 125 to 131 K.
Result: 3.38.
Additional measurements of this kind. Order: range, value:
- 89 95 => 3.3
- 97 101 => 3.34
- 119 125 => 3.45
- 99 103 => 3.29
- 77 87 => 3.35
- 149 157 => 3.44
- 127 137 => 3.45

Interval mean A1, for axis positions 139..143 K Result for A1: 3.41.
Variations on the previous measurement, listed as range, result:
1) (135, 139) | 3.52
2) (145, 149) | 3.5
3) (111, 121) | 3.44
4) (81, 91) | 3.33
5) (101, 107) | 3.26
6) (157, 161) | 3.41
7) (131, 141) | 3.48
